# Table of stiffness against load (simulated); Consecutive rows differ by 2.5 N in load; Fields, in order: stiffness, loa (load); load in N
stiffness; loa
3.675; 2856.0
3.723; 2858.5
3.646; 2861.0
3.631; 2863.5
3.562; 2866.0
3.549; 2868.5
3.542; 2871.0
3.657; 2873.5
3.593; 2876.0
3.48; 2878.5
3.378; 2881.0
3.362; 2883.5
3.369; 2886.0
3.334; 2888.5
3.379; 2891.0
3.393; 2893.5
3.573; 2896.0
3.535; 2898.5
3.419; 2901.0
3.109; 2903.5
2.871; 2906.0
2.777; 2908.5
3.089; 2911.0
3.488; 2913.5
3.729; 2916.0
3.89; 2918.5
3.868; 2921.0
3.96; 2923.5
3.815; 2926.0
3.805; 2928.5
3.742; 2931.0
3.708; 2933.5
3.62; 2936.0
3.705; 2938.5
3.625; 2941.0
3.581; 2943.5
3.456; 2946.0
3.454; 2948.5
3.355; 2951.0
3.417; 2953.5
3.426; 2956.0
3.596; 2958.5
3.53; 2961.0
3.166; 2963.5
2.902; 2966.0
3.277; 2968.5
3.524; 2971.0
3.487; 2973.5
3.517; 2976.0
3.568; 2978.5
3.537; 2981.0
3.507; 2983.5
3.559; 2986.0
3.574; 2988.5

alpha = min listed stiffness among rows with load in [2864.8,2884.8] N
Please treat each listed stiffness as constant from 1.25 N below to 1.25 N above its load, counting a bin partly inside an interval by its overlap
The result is 3.362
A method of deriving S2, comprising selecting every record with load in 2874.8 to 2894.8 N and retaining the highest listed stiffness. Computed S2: 3.593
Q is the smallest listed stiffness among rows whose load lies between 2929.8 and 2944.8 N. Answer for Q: 3.581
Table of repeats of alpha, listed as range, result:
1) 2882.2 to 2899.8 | 3.334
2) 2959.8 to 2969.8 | 2.902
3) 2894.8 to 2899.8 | 3.535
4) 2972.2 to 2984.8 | 3.487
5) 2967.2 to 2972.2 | 3.277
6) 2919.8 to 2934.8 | 3.708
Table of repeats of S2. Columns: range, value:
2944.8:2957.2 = 3.456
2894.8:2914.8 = 3.573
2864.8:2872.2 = 3.562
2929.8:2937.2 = 3.742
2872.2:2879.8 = 3.657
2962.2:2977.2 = 3.524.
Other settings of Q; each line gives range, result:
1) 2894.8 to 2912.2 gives 2.777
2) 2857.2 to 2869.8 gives 3.549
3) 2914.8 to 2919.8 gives 3.729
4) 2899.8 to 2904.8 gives 3.109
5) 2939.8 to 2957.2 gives 3.355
